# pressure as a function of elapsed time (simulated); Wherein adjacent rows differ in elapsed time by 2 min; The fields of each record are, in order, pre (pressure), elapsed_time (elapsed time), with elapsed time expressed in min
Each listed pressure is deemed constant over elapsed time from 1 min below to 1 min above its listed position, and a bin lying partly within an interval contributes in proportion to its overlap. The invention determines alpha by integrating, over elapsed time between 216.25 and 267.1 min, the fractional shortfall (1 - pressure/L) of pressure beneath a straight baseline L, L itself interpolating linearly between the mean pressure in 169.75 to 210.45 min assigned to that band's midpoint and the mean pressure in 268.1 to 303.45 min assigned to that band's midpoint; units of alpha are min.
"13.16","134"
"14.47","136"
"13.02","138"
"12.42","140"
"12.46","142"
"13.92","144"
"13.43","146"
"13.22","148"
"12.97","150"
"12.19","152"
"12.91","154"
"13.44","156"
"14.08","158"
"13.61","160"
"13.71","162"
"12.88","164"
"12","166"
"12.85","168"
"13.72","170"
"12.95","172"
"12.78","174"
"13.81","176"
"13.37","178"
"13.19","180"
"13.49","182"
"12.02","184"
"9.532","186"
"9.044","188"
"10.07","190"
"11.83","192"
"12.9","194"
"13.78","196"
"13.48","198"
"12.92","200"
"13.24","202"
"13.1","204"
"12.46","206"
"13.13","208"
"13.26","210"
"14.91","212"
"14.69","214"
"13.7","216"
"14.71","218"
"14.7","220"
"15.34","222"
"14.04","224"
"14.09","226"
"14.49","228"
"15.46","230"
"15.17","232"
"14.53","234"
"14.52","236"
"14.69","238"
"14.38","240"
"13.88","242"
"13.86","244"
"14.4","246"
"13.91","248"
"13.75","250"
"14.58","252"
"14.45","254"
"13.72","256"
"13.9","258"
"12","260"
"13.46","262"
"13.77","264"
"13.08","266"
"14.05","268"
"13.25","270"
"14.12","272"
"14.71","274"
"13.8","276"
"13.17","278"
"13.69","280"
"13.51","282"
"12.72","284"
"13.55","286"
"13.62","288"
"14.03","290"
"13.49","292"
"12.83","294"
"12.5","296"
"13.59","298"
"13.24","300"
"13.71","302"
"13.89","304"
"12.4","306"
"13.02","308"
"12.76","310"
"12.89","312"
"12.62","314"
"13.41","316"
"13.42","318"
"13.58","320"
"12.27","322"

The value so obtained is -4.4 min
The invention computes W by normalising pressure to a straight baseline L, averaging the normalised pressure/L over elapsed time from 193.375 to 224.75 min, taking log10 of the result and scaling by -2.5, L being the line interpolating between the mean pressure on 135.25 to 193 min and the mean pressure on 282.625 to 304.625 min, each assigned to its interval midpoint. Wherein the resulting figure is -0.07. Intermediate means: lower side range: 12.7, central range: 13.8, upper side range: 13.4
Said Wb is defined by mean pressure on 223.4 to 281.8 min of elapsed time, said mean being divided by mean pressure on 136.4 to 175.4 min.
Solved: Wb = 1.07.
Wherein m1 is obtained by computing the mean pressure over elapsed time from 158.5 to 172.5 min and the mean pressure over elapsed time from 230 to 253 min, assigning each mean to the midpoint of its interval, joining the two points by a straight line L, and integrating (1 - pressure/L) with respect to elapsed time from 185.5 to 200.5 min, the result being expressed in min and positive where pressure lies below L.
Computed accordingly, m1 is 2.1 min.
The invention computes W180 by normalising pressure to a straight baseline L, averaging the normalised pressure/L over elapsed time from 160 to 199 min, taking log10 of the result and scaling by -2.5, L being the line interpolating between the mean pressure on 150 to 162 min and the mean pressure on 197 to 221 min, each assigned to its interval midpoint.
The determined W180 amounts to 0.08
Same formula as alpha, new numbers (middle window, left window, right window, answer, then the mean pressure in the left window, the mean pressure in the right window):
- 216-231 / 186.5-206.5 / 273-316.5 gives -2.53 min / 12.2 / 13.3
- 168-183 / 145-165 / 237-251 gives 0.17 min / 13.2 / 14.1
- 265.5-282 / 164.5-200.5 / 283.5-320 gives -0.89 min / 12.4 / 13.2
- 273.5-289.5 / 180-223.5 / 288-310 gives -0.44 min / 13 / 13.3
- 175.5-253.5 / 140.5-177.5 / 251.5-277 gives -0.47 min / 13.2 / 13.7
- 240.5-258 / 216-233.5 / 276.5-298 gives 0.11 min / 14.7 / 13.3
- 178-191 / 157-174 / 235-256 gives 1.98 min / 13.2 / 14.2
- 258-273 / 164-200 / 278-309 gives -0.38 min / 12.4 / 13.3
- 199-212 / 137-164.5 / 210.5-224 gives 1.06 min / 13.2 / 14.6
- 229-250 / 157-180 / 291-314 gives -2.04 min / 13.2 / 13.1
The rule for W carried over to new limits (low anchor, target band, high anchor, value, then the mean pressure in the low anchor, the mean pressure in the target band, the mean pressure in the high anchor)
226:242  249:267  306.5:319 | 0.04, 14.7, 13.6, 13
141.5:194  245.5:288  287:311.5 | -0.05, 12.7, 13.7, 13.2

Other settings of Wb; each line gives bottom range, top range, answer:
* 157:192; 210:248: 1.16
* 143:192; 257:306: 1.06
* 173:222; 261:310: 1.04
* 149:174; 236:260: 1.07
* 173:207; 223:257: 1.16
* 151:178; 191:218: 1.02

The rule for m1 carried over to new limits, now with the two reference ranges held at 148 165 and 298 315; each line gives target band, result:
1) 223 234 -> -1.2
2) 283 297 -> -0.1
